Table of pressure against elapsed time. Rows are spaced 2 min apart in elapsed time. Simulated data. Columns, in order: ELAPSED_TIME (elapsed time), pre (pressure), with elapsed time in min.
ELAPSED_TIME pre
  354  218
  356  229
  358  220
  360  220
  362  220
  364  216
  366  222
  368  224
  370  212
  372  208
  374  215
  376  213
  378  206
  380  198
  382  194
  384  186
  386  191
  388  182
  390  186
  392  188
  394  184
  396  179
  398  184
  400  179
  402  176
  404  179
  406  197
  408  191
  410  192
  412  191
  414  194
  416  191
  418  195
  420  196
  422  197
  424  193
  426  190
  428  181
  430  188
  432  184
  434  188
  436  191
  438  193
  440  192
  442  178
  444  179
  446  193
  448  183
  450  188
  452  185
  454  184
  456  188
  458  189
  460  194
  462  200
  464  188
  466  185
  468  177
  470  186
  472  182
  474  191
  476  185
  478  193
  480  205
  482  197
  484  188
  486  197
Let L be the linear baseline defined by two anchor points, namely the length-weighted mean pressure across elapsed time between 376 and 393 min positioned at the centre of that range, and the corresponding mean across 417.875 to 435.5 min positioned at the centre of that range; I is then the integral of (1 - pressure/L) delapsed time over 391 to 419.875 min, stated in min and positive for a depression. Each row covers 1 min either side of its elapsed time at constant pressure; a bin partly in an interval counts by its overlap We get 0.6 min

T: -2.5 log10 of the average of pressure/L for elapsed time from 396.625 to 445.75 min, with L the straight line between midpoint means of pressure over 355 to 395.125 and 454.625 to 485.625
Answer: 0.05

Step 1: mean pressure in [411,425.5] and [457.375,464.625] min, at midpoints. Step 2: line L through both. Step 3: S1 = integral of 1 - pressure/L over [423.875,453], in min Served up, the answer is 1.0 min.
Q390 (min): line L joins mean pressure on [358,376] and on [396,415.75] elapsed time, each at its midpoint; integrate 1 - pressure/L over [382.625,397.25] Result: 1.01 min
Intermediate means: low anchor 217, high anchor 187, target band 185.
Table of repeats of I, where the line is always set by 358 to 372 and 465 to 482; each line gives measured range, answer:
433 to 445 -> 0.7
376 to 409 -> 3.5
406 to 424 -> 1.0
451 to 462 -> 0.2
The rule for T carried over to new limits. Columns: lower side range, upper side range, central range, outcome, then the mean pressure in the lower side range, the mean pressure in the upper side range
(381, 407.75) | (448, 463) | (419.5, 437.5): -0.013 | 185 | 189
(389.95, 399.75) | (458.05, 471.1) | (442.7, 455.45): 0.012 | 184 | 188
